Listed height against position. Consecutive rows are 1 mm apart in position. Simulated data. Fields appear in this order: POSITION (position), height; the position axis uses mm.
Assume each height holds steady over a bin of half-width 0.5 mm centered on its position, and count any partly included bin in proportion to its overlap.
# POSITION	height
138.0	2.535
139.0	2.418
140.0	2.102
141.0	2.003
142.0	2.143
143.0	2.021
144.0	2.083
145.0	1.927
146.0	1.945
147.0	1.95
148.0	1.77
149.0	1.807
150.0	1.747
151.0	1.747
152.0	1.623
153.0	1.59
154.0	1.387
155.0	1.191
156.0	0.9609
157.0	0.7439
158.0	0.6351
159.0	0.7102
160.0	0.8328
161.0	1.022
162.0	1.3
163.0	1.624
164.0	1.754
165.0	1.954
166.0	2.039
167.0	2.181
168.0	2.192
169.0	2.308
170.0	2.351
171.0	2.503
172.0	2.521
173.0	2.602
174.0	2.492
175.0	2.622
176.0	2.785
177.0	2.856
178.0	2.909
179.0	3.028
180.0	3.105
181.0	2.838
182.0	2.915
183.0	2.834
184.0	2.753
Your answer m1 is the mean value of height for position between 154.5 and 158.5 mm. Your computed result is 0.883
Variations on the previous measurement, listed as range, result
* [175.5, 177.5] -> 2.82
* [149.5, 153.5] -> 1.68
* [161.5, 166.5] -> 1.73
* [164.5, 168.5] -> 2.09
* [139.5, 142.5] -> 2.08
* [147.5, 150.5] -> 1.77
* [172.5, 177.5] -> 2.67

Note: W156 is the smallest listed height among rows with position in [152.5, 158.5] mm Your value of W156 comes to 0.6351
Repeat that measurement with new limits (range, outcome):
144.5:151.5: 1.747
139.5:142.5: 2.003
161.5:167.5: 1.3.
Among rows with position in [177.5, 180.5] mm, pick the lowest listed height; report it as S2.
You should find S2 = 2.909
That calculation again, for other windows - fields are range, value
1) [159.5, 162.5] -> 0.8328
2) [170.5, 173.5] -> 2.503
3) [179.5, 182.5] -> 2.838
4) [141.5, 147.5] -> 1.927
